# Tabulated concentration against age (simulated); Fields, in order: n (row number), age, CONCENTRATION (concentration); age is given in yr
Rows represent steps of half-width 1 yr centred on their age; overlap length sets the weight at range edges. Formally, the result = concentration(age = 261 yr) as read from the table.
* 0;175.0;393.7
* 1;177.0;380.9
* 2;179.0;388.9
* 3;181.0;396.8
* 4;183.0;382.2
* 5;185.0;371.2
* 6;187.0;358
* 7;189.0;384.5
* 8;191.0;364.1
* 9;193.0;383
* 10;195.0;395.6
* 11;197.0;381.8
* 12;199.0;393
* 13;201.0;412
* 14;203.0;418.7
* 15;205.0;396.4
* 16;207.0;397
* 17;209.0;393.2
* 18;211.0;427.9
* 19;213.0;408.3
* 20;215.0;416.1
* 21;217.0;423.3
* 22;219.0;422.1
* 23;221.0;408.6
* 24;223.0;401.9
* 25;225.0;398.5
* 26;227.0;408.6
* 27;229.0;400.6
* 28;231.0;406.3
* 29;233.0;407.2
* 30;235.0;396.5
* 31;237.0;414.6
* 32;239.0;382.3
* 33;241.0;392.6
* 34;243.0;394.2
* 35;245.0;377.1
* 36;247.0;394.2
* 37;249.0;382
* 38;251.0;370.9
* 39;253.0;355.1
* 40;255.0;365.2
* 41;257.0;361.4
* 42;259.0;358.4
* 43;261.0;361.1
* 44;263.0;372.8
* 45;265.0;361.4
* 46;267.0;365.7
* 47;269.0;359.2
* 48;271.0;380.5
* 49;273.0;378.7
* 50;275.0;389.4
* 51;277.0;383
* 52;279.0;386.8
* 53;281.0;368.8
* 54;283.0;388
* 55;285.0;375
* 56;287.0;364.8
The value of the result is 361.1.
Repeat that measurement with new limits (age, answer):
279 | 386.8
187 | 358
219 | 422.1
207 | 397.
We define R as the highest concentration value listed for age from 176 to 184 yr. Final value 396.8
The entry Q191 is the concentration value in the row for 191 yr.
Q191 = 364.1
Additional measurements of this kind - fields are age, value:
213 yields 408.3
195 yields 395.6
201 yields 412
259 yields 358.4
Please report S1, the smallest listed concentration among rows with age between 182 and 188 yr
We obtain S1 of 358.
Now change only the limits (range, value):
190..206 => 364.1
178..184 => 382.2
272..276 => 378.7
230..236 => 396.5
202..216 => 393.2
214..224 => 401.9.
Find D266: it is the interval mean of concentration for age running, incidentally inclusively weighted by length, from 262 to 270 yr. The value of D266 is 365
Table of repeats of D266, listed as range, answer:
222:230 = 402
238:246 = 387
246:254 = 376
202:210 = 401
